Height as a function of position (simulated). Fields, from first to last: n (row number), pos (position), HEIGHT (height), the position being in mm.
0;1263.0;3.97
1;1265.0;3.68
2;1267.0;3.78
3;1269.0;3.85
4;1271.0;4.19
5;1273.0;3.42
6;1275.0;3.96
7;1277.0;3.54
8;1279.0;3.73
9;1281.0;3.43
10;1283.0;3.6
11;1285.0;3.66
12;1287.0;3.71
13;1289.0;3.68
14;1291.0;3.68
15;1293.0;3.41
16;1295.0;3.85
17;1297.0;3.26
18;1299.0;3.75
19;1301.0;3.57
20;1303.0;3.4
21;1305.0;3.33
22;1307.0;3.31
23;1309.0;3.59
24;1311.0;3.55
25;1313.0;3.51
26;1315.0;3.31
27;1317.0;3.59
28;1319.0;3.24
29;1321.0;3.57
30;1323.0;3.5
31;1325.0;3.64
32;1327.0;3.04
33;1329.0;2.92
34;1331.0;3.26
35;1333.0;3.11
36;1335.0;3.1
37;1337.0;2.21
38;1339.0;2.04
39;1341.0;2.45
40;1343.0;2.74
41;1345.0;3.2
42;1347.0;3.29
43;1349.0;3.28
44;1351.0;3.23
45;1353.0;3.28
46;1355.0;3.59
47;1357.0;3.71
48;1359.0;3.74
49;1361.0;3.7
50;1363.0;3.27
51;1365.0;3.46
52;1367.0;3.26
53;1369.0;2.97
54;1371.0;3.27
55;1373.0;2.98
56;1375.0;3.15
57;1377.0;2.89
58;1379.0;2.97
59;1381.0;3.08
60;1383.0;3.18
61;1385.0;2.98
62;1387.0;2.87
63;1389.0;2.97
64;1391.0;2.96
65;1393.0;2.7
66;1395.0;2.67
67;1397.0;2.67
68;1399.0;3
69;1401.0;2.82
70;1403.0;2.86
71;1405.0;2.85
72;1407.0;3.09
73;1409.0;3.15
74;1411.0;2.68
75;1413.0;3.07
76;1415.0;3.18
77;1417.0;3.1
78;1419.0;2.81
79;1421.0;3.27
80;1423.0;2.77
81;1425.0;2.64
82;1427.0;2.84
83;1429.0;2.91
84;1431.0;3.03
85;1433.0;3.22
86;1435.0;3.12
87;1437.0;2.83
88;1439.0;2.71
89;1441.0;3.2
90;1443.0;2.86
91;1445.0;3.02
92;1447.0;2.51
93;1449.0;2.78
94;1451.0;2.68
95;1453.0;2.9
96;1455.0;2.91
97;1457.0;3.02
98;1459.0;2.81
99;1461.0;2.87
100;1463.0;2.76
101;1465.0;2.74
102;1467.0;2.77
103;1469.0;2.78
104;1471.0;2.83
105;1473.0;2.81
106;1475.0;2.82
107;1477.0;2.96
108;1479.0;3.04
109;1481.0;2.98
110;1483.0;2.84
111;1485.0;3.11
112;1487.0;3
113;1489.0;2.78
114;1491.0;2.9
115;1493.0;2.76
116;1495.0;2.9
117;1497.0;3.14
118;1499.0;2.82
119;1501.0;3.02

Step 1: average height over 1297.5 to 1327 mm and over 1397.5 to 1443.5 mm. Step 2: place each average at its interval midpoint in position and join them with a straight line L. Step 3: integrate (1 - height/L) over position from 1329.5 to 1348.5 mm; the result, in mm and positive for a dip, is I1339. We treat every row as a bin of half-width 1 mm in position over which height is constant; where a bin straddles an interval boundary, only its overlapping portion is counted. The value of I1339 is 2.9 mm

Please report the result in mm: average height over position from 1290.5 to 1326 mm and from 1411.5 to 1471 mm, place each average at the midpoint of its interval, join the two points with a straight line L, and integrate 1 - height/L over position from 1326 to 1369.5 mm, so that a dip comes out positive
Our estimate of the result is 2.43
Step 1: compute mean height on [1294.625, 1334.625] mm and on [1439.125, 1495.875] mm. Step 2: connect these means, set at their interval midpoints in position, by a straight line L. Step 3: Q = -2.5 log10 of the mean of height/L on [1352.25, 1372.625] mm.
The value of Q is -0.06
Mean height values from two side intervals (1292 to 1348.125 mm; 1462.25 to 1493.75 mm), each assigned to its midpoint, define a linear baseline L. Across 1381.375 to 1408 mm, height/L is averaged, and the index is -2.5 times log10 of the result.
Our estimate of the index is 0.06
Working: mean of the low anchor 3.24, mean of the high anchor 2.87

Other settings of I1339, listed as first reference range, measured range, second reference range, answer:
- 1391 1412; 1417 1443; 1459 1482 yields -0.9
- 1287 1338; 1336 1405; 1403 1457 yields 2.6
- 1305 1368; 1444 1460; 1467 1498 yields 0.8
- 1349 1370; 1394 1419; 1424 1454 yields 1.4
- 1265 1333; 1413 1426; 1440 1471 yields 0.1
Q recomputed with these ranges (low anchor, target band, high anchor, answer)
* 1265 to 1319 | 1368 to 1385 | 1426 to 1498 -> 0.066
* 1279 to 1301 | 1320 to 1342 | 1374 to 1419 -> 0.128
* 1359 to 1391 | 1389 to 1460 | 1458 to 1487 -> 0.037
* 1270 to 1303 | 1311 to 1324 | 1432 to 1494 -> 0.016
